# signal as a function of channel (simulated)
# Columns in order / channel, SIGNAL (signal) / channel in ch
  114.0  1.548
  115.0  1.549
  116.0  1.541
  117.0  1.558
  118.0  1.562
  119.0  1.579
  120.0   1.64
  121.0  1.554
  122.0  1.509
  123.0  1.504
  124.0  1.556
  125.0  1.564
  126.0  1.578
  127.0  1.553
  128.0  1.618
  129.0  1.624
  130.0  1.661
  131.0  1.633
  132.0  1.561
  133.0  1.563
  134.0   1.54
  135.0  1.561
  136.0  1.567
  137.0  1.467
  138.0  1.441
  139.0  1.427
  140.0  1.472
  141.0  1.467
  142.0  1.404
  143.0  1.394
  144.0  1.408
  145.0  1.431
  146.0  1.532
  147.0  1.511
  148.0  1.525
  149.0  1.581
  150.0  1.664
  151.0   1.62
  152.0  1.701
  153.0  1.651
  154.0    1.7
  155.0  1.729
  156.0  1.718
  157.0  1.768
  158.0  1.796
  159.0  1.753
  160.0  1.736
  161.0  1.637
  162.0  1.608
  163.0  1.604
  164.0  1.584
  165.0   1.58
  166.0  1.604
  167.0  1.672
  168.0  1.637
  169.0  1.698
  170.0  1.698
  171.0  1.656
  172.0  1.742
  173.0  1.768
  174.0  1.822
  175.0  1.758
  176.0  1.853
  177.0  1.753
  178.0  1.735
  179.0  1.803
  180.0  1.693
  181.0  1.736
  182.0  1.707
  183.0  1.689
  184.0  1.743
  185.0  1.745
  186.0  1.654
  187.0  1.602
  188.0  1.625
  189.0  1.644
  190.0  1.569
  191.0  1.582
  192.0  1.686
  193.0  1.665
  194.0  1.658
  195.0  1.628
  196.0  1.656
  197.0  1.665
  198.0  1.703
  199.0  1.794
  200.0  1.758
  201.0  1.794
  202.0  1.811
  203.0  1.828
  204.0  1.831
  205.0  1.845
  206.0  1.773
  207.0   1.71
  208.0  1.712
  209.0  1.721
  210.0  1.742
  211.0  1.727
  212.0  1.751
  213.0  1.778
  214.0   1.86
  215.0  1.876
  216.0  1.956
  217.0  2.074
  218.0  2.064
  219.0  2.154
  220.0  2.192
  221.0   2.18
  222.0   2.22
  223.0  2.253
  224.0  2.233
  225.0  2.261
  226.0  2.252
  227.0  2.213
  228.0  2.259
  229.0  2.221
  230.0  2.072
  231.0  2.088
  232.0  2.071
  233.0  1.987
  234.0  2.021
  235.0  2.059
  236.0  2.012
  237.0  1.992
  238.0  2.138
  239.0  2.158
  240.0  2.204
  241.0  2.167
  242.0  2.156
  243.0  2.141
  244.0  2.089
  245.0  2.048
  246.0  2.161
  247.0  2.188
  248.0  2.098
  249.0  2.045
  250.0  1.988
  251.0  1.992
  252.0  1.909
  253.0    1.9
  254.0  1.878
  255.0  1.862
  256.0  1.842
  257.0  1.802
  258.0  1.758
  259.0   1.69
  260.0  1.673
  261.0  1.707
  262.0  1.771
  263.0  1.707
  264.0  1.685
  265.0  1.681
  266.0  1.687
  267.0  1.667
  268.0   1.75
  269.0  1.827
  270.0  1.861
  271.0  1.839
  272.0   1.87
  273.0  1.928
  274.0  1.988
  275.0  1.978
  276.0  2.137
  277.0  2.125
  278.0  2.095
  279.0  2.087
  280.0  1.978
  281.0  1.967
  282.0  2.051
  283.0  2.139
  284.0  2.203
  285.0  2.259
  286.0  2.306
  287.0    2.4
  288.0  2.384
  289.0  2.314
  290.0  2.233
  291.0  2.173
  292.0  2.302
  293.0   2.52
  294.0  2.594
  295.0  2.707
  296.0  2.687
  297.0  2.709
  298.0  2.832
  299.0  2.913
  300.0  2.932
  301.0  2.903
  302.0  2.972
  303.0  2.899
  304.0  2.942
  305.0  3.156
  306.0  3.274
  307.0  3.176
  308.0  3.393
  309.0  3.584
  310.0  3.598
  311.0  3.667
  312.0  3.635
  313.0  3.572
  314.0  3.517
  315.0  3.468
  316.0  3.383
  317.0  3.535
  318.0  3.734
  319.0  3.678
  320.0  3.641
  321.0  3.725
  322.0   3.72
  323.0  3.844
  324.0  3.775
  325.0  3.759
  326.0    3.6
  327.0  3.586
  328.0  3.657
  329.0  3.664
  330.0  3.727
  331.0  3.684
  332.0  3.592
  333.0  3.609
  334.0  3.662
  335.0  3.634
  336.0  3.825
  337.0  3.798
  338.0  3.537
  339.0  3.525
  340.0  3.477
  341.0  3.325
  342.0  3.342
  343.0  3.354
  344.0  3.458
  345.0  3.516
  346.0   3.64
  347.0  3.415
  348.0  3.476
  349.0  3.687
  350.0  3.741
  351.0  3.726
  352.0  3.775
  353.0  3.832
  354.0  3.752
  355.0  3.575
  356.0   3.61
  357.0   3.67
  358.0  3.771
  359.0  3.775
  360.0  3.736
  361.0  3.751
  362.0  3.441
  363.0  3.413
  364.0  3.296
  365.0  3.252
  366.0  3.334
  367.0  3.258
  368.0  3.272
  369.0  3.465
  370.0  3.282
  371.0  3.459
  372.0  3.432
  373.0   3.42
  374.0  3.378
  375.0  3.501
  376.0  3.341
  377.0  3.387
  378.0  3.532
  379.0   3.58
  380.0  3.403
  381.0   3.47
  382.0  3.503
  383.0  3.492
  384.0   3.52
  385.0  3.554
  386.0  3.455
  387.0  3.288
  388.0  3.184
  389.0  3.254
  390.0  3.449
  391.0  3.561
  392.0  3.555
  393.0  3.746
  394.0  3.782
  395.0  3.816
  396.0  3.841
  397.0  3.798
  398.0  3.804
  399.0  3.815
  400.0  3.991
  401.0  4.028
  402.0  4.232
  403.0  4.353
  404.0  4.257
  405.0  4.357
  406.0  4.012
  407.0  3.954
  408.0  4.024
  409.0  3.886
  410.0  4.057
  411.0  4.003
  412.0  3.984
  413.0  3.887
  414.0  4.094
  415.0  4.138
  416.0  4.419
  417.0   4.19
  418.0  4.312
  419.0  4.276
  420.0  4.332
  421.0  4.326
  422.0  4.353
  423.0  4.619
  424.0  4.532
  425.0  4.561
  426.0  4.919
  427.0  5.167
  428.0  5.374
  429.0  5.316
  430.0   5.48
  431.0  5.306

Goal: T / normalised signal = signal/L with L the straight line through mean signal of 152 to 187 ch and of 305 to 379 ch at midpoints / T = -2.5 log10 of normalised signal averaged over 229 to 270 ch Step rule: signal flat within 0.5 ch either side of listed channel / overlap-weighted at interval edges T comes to 0.293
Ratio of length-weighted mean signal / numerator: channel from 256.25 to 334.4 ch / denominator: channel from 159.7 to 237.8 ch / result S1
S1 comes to 1.5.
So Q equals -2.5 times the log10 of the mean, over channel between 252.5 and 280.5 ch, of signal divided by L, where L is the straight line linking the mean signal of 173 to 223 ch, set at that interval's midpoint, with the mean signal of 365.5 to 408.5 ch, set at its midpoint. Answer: 0.310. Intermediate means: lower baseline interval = 1.79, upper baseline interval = 3.63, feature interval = 1.85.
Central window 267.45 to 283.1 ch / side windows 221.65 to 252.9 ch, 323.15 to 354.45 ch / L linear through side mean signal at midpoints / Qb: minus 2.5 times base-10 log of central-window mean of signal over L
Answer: 0.33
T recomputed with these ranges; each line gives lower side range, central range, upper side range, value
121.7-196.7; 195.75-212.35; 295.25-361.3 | 0.21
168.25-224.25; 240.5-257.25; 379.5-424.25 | 0.16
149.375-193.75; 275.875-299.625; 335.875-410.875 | 0.20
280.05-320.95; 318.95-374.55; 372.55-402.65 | -0.10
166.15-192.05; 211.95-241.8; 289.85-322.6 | 0.07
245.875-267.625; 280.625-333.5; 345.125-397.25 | -0.19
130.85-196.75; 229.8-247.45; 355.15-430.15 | 0.13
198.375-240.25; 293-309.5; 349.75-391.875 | -0.06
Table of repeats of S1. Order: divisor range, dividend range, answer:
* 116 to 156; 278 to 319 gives 1.82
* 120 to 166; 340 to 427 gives 2.38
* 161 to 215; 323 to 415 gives 2.13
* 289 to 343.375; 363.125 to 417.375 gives 1.11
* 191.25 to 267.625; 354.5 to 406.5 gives 1.87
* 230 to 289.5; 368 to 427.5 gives 1.94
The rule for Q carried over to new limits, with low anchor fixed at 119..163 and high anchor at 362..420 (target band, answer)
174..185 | 0.093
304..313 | -0.138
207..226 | 0.125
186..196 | 0.224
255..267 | 0.443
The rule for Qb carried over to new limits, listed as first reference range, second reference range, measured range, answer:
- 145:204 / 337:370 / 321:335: -0.128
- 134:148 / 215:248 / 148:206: 0.017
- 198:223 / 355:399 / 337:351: -0.106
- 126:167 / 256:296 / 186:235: -0.048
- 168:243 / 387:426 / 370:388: 0.087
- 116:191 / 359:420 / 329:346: -0.103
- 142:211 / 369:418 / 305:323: -0.186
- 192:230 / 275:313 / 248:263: 0.242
